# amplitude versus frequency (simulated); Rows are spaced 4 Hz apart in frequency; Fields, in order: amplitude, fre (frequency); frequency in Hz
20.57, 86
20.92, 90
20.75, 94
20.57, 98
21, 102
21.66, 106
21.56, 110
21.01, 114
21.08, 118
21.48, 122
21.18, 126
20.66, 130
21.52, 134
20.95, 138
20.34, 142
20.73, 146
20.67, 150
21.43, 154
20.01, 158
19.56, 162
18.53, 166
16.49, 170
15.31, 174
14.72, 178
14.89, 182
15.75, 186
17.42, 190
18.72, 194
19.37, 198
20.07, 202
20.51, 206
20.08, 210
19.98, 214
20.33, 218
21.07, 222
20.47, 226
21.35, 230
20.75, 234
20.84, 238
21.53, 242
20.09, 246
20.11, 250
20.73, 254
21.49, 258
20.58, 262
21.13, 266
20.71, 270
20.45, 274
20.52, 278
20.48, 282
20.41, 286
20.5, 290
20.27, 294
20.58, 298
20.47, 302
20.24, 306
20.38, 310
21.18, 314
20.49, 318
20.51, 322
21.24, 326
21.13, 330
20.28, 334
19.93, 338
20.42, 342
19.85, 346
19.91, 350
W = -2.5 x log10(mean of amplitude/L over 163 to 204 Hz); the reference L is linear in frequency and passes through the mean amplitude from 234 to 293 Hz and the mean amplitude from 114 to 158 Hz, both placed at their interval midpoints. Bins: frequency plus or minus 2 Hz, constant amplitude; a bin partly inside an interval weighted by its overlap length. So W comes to 0.21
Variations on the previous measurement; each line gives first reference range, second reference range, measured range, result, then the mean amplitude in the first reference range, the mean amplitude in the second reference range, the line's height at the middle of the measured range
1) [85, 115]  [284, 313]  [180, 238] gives 0.071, 21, 20.4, 20.7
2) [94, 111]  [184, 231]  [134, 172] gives 0.023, 21.1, 19.6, 20.4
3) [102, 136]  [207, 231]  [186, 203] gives 0.124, 21.3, 20.5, 20.7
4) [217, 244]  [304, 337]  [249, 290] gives 0.008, 20.9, 20.7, 20.8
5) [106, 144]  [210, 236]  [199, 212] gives 0.029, 21.1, 20.6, 20.7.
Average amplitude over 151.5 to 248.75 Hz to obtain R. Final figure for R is 19.2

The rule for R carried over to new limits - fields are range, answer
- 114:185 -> 19.4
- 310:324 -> 20.7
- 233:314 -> 20.6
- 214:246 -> 20.8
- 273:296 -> 20.4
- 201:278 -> 20.6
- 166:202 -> 16.9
